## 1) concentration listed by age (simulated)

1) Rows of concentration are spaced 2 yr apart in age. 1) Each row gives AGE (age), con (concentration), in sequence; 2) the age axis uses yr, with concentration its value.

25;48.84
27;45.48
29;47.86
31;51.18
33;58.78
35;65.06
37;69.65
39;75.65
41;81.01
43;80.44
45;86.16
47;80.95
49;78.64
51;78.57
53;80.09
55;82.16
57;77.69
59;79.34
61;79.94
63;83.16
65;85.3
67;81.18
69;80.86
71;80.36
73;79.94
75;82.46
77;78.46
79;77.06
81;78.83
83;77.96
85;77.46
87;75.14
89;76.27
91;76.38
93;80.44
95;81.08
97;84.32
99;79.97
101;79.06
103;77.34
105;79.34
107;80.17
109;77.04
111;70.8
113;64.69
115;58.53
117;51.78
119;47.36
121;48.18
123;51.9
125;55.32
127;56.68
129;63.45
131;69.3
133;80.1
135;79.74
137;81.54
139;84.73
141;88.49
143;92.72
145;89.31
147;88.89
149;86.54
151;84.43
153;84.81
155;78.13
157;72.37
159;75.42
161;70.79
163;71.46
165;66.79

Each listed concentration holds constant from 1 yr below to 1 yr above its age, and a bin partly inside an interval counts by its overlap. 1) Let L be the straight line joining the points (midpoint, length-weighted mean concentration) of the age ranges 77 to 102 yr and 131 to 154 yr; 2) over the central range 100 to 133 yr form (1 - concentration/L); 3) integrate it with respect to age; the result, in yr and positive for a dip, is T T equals 6.8 yr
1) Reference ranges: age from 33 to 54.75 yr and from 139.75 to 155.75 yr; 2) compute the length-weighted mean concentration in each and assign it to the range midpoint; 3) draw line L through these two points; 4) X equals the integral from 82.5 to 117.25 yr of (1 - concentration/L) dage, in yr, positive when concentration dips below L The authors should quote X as 2.9 yr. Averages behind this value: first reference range 76.9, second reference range 86.8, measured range 75.3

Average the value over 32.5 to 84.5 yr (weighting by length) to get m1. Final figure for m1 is 78.6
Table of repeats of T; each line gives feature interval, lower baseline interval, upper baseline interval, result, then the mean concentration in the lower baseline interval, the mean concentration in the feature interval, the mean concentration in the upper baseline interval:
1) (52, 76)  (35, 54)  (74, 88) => -0.9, 78.3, 81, 78.2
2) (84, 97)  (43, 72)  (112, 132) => -1.9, 81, 78.3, 56.7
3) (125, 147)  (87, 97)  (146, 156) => 1.4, 78.8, 78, 84.6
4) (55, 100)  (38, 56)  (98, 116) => -1.5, 80.4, 79.8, 74.1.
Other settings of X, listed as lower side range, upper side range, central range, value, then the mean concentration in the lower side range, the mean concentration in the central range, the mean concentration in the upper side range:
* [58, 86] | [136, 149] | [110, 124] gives 4.7 yr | 80.2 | 56.2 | 87.5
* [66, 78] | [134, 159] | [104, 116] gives 1.5 yr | 80.5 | 71.8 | 84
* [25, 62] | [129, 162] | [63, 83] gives -1.7 yr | 71.5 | 80.5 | 81.2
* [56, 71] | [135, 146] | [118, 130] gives 4.4 yr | 81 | 53.8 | 86.7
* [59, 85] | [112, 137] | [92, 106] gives -1.9 yr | 80.3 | 80.2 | 61.4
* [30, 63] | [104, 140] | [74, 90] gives -1.5 yr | 75.6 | 78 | 66.7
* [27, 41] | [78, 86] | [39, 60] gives -4.2 yr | 61.6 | 80.3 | 77.8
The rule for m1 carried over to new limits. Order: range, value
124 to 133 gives 63.3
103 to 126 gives 62.9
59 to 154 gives 76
